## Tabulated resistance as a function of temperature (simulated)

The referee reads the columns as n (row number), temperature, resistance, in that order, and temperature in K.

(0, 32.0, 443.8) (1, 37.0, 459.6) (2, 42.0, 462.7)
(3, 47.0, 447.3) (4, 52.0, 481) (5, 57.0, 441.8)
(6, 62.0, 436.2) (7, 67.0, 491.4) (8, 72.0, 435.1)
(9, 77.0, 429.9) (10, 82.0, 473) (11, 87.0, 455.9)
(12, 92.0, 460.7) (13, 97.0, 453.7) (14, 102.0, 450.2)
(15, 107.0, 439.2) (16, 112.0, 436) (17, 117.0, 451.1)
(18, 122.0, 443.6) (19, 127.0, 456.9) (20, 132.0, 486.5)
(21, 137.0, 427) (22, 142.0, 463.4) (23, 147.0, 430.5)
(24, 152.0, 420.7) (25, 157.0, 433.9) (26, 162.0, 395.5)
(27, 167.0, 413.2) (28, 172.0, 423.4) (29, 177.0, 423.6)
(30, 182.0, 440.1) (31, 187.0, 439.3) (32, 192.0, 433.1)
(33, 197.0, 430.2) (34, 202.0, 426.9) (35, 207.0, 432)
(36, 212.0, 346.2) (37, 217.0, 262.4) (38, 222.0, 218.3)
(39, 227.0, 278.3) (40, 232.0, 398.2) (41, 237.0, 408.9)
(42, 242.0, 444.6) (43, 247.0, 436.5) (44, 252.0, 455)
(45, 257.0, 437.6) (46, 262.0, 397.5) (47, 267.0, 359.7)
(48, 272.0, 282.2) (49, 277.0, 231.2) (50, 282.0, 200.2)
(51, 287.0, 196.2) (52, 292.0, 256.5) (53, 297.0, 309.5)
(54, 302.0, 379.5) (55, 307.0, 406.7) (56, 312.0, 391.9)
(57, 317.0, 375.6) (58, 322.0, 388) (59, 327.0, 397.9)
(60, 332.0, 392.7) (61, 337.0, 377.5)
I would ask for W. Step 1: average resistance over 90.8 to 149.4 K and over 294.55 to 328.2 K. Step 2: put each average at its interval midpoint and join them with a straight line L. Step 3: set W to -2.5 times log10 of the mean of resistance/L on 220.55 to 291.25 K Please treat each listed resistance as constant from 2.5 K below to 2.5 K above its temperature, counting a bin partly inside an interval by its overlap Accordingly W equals 0.18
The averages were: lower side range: 450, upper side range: 378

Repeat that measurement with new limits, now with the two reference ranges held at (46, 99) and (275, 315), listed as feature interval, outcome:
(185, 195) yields -0.171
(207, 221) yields 0.123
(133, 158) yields -0.089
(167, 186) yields -0.123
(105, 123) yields -0.041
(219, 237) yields 0.106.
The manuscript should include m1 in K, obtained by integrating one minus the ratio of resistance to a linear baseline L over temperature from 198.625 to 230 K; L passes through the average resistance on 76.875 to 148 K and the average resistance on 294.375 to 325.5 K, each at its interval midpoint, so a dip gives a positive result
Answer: 6.2 K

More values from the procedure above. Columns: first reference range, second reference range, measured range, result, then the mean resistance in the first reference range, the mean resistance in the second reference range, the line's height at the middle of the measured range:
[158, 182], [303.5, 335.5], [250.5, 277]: 2.1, 418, 391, 401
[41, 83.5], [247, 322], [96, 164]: -3.7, 455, 339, 420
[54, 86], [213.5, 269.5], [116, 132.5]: -1.2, 452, 372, 427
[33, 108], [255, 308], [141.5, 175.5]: -2.5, 455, 310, 394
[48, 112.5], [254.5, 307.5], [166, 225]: -2.6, 453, 311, 371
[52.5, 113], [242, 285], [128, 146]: -1.5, 452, 354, 422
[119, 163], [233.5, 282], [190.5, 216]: 0.1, 441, 375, 406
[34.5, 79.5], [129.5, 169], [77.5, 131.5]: -1.1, 454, 434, 444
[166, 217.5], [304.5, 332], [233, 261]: -2.0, 412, 392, 403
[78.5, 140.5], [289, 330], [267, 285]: 5.9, 453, 362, 377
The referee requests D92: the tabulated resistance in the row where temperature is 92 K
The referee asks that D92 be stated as 460.7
